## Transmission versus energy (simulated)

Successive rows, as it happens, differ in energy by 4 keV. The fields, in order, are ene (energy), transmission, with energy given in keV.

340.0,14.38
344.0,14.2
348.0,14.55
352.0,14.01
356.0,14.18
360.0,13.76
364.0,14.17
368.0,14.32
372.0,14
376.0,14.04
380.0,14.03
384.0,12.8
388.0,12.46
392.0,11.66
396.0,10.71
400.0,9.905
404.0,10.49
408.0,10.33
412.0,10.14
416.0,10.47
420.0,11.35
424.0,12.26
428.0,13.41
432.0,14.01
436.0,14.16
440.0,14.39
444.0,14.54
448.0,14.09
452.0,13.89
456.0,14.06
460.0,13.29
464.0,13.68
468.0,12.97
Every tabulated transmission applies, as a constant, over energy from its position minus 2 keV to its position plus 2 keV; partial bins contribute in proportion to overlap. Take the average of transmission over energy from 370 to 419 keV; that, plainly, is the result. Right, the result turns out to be 11.7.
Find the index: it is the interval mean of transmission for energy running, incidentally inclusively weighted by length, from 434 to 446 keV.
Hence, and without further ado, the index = 14.4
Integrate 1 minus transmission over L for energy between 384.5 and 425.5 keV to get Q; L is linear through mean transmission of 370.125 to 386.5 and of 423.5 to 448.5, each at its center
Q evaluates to 8.2 keV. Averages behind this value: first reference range 13.7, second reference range 13.9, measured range 11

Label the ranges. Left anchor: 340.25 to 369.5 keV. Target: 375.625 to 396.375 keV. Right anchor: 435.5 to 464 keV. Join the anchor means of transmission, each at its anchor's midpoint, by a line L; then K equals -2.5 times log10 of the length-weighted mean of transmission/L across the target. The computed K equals 0.120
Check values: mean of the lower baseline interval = 14.2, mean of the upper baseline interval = 14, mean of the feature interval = 12.7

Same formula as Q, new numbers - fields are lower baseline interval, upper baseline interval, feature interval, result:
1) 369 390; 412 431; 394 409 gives 2.7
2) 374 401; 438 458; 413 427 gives 2.0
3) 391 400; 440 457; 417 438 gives -0.1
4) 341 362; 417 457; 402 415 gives 3.2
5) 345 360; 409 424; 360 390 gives -1.6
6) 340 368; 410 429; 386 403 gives 1.8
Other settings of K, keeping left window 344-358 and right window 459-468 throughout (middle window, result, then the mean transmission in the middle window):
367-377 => 0.00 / 14.1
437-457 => -0.05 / 14.2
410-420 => 0.29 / 10.5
